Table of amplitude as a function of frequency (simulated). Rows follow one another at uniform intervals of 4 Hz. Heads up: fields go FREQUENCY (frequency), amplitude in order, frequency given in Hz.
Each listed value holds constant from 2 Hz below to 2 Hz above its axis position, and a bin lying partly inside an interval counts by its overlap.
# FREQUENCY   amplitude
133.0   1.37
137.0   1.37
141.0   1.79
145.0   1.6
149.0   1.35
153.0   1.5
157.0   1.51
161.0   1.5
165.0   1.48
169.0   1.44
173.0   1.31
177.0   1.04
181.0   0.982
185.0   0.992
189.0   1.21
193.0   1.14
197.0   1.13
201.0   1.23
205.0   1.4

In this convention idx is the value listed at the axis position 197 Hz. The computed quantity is 1.13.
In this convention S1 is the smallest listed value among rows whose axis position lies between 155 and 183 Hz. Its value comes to 0.982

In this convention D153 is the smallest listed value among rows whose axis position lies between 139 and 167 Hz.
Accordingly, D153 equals 1.35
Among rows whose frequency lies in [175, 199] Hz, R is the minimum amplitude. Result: 0.982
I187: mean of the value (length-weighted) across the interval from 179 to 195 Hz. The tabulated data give 1.08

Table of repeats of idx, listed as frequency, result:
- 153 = 1.5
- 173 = 1.31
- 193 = 1.14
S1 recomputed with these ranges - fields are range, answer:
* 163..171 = 1.44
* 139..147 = 1.6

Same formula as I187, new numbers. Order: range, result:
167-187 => 1.15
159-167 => 1.49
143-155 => 1.48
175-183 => 1.01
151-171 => 1.49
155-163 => 1.5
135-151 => 1.53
